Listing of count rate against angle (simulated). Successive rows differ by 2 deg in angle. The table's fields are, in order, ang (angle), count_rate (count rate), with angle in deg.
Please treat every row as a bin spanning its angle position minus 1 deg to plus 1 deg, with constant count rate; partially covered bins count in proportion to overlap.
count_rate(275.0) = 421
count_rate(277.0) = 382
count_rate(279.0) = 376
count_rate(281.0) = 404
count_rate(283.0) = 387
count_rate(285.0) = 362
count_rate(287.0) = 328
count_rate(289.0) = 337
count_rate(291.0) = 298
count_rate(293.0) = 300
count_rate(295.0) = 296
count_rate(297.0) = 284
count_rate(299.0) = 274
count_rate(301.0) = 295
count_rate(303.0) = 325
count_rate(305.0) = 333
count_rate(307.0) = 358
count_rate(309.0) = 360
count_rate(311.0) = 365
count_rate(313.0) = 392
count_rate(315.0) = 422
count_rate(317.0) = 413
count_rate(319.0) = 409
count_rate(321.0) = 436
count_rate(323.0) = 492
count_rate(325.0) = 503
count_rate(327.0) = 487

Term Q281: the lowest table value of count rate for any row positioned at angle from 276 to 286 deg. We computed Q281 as 362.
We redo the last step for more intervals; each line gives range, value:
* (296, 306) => 274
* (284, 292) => 298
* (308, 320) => 360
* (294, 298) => 284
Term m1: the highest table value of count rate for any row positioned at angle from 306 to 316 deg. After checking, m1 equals 422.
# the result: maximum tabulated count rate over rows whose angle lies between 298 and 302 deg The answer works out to 295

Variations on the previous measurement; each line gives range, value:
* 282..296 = 387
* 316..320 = 413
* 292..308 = 358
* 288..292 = 337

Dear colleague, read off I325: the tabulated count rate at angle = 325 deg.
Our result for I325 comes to 503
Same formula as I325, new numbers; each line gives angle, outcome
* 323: 492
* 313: 392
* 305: 333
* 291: 298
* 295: 296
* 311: 365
